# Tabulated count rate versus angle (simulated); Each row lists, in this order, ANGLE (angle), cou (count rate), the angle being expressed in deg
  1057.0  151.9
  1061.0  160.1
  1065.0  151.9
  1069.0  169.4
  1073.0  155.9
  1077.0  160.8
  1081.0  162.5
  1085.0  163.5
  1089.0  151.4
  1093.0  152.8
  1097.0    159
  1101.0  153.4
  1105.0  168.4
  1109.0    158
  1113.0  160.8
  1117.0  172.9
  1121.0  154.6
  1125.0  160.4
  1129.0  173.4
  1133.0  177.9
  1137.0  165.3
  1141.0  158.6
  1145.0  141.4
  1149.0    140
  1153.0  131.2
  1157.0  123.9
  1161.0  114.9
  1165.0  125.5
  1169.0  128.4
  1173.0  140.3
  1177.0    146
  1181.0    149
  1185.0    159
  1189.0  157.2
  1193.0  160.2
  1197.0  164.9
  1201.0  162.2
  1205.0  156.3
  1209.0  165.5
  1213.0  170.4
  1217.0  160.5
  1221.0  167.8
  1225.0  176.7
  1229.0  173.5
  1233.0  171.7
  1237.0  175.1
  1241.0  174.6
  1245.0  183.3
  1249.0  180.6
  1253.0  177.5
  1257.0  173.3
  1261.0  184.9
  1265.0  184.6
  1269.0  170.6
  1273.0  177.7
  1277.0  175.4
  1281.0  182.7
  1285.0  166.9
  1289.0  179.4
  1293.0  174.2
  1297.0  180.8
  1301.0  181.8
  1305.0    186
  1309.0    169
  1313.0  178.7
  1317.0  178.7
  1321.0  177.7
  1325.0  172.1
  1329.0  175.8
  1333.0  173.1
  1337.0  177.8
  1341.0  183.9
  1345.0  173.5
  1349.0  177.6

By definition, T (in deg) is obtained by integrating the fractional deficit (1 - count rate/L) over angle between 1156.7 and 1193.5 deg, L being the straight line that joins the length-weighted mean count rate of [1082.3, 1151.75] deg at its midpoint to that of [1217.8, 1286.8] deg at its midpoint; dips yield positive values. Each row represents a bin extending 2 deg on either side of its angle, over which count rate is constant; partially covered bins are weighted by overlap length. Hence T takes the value 5.8 deg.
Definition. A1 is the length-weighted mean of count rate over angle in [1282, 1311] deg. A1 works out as 177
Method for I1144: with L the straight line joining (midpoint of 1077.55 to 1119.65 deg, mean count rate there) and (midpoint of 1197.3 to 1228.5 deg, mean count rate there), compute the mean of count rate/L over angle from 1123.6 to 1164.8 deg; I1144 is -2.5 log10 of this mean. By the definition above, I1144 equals 0.10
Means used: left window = 160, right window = 166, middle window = 148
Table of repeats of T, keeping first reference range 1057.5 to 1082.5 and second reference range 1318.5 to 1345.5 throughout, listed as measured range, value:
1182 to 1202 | 0.9 deg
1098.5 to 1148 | 0.4 deg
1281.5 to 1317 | -0.6 deg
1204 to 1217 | 0.3 deg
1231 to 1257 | -0.9 deg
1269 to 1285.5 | -0.3 deg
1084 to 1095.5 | 0.4 deg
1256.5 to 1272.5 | -0.6 deg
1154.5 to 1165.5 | 2.9 deg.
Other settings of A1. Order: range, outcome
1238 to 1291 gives 178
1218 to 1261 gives 176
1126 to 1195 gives 147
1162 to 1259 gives 162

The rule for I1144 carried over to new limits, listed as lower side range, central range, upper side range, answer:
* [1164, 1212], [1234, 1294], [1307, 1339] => -0.08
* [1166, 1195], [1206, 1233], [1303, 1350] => -0.09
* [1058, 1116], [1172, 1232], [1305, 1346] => 0.04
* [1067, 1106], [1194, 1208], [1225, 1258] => 0.07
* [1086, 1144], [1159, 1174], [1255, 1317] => 0.30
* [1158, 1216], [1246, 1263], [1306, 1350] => -0.11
